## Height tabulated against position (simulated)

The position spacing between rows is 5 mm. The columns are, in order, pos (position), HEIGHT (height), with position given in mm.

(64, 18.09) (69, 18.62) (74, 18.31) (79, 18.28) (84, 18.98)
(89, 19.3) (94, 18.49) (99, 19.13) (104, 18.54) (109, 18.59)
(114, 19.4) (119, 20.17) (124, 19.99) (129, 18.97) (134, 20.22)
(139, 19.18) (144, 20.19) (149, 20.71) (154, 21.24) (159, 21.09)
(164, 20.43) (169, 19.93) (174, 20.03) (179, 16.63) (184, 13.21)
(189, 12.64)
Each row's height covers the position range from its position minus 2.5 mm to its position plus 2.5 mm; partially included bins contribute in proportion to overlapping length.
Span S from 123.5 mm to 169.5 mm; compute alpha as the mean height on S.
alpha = 20.2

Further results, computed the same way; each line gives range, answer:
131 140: 19.7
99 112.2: 18.7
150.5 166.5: 20.9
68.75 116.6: 18.8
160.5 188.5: 17.8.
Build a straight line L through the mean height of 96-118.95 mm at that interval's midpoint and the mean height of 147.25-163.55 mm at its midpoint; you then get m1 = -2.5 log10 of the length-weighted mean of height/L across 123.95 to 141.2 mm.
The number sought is 0.027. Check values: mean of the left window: 19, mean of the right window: 21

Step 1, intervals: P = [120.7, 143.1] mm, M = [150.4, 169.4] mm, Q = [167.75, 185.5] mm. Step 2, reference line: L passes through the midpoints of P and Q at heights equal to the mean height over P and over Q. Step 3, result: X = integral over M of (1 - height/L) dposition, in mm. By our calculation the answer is -2.54 mm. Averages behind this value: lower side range 19.7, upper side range 17.5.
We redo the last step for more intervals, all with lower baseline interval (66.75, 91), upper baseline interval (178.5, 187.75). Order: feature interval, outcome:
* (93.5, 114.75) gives -1.46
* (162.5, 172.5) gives -3.51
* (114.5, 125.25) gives -1.92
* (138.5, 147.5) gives -2.23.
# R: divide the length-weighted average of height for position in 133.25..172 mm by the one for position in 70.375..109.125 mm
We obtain 1.1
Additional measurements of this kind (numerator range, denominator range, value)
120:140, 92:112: 1.05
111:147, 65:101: 1.06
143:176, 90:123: 1.07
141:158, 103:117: 1.09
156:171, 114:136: 1.04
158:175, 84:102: 1.07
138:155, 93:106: 1.09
